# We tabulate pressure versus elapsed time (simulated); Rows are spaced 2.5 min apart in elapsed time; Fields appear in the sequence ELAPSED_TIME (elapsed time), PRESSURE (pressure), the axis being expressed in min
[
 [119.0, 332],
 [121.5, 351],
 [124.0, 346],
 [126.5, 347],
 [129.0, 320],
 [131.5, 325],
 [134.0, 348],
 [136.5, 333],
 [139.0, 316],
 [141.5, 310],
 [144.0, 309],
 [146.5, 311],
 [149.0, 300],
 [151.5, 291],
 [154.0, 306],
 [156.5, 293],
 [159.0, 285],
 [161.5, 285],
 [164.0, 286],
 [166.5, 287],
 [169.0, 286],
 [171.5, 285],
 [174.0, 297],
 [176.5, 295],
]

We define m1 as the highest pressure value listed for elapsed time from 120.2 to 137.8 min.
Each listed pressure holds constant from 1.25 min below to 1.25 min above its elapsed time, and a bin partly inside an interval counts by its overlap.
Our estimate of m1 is 351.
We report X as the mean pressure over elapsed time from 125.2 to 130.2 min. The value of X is 334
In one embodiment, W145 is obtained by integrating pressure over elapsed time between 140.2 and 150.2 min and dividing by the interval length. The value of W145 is 308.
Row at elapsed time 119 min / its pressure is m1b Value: 332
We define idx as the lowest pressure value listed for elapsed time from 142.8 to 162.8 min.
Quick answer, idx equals 285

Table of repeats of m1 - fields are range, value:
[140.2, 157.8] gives 311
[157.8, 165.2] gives 286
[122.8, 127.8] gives 347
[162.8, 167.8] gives 287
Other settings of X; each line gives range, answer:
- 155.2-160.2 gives 289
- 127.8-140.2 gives 328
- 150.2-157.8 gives 297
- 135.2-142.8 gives 320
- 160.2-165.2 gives 285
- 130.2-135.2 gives 336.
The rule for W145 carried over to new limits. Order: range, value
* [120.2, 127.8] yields 348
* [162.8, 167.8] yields 286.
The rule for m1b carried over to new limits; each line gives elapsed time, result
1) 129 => 320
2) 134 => 348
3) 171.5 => 285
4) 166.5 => 287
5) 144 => 309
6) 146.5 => 311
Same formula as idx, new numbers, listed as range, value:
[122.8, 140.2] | 316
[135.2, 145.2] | 309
